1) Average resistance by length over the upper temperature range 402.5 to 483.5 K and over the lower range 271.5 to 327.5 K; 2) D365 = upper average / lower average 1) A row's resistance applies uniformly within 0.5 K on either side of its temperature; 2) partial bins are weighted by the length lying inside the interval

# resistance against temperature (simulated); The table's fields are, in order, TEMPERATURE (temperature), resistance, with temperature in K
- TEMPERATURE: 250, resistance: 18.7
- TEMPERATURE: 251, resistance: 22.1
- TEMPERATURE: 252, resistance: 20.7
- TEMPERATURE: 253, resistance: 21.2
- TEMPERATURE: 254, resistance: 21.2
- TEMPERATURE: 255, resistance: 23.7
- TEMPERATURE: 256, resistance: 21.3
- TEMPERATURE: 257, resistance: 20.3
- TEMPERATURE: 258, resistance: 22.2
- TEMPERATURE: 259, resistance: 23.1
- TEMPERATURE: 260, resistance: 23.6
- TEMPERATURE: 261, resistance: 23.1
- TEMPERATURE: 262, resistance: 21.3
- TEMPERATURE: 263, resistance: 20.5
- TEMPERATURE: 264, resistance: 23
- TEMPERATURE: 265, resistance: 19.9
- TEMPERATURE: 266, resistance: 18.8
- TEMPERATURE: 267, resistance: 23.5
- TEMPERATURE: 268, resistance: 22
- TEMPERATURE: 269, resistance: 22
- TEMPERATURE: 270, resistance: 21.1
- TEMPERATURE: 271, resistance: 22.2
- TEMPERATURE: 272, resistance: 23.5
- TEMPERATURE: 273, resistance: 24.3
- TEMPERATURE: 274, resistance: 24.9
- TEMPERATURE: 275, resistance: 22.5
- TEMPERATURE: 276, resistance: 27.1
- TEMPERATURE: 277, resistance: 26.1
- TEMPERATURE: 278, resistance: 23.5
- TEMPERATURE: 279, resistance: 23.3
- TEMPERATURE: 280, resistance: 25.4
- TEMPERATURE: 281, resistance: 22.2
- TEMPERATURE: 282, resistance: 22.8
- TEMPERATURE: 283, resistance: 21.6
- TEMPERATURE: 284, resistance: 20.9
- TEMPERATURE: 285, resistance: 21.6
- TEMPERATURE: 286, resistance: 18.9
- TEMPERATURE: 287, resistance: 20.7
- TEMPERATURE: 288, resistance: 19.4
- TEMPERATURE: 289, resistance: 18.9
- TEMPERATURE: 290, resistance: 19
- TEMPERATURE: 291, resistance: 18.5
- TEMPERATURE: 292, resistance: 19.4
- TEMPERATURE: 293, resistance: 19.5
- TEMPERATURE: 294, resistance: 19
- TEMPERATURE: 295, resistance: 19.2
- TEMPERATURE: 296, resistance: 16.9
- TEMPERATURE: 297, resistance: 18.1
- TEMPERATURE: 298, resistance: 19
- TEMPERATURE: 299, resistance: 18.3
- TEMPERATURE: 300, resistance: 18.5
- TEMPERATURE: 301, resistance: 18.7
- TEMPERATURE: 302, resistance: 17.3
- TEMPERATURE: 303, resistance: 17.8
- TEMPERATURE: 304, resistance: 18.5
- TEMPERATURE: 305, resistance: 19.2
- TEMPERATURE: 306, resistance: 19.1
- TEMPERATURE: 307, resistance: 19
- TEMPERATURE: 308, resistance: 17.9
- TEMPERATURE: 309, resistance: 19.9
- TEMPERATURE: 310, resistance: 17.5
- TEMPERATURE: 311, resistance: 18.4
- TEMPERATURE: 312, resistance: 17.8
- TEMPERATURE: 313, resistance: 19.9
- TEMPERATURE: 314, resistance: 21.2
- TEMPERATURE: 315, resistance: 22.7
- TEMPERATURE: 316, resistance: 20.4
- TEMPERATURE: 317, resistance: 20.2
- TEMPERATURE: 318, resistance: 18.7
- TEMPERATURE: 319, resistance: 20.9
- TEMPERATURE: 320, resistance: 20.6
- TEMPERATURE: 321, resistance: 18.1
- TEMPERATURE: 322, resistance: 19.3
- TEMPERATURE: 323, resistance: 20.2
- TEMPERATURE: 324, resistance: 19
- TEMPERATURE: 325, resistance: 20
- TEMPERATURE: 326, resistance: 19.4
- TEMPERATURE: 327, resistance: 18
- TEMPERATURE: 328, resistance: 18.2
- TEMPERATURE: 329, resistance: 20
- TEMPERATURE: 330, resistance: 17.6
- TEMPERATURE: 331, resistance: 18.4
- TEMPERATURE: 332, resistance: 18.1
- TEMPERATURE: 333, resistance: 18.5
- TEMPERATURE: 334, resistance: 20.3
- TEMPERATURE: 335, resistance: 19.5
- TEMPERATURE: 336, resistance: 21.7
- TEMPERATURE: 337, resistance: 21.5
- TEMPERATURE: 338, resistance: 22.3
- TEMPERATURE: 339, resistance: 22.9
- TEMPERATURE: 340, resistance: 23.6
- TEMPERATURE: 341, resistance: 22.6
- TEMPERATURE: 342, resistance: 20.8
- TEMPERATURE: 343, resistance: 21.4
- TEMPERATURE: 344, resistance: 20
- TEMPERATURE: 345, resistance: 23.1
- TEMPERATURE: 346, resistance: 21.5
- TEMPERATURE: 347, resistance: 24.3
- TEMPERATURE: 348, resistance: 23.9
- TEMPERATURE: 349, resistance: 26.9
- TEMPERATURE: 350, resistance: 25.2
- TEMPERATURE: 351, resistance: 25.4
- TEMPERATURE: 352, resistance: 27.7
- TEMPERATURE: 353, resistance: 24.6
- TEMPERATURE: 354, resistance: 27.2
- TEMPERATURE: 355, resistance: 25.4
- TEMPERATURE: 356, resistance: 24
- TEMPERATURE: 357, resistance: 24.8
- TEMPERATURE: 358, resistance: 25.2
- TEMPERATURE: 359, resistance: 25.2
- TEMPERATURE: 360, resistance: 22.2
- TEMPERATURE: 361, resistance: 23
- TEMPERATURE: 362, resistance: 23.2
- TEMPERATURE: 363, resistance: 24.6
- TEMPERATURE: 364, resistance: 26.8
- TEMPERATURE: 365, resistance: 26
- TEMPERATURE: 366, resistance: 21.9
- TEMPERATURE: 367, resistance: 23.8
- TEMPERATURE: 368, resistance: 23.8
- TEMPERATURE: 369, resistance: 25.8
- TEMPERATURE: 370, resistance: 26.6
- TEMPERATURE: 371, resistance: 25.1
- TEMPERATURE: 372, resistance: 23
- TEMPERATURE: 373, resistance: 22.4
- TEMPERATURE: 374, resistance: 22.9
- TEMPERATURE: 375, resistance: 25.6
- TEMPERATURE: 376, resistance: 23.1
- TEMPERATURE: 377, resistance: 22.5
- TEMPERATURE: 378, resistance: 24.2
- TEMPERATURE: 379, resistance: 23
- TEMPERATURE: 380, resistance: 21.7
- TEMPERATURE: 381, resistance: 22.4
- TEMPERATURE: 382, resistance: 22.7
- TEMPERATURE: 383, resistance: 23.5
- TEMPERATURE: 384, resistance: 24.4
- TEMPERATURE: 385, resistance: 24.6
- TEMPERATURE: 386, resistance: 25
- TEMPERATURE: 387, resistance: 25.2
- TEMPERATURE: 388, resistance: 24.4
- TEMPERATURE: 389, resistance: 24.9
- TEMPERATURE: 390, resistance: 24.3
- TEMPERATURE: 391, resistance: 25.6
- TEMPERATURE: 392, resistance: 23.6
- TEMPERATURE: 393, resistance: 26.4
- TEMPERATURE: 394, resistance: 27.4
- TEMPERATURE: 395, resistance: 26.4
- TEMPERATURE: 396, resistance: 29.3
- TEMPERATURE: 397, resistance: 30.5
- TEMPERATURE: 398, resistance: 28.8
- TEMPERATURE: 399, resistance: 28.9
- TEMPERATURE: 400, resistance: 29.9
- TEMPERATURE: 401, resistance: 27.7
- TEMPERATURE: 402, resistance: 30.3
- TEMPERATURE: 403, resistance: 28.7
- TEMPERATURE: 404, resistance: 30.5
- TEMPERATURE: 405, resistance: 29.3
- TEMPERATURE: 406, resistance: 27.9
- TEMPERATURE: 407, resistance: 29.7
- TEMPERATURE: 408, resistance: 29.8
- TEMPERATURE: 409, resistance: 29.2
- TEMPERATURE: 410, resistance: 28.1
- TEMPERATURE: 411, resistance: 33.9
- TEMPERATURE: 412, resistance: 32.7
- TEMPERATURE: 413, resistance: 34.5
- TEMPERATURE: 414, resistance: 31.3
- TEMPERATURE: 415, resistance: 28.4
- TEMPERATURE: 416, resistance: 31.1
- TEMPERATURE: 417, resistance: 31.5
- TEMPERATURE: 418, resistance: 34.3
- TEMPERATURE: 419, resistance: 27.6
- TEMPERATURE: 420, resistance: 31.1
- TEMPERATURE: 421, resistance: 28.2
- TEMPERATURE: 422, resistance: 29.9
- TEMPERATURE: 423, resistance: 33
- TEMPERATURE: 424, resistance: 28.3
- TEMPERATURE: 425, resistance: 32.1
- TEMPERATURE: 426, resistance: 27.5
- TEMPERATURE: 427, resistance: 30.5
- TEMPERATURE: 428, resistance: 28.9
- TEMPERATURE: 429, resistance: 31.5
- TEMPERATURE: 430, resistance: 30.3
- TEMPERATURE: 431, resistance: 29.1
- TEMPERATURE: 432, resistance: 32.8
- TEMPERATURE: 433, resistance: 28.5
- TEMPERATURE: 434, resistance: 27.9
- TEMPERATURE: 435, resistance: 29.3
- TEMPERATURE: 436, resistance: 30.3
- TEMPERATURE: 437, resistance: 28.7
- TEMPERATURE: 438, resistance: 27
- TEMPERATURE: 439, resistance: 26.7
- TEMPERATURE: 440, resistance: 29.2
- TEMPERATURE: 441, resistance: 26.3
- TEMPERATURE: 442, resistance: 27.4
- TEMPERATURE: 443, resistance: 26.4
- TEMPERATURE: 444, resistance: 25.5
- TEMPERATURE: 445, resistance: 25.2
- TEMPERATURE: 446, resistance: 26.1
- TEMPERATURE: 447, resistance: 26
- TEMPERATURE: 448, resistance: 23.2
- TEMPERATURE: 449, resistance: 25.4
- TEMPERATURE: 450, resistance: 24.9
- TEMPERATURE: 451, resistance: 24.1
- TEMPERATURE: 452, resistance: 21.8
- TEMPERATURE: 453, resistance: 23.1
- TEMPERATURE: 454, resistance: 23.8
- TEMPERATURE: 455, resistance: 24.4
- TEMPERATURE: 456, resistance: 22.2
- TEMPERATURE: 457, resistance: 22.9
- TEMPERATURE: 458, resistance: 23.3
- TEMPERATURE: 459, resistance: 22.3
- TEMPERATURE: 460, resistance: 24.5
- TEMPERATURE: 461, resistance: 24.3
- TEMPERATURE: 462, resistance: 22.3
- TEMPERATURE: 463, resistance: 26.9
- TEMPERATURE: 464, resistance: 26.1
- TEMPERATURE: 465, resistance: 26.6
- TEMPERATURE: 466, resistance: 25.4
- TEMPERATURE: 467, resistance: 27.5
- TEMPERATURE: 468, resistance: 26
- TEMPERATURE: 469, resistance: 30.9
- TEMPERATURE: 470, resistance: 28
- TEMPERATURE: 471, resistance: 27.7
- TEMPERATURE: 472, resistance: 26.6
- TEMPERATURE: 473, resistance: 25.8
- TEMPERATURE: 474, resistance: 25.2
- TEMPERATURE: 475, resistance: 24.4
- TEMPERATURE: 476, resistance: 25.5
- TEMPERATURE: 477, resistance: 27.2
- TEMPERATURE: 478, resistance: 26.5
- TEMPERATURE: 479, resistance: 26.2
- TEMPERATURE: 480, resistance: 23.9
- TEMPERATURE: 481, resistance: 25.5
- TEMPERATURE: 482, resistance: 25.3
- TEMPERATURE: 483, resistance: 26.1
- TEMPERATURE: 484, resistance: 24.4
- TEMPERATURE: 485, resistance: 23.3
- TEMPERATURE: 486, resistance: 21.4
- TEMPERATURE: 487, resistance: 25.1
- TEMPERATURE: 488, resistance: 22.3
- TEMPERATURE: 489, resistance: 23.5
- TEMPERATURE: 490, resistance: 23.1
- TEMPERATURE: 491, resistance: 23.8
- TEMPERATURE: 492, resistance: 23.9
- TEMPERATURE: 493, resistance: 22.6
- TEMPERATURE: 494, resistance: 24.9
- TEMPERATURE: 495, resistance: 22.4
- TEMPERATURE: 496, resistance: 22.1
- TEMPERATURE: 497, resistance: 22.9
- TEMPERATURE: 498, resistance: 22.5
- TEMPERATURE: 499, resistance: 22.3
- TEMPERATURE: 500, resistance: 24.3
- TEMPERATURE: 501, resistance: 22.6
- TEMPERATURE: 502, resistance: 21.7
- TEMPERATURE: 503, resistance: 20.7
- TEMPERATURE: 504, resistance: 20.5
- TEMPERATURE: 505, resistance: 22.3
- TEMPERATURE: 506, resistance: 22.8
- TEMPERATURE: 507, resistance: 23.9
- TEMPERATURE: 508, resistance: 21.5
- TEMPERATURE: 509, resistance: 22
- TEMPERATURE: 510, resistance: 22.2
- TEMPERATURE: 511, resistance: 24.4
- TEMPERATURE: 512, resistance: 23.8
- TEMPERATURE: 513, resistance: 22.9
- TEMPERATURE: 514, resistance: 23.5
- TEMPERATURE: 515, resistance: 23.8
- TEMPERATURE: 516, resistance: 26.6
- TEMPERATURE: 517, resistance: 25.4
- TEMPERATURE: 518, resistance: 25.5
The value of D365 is 1.4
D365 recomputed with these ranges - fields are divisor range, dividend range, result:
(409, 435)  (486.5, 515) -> 0.75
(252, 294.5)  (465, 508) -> 1.12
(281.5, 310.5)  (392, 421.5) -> 1.55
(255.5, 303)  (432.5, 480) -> 1.22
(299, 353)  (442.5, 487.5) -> 1.23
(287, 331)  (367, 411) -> 1.37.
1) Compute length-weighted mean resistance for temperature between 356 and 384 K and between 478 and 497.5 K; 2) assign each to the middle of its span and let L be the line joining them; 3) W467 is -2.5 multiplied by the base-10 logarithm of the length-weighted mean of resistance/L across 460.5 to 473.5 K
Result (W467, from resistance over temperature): -0.111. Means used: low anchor 23.9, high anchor 23.9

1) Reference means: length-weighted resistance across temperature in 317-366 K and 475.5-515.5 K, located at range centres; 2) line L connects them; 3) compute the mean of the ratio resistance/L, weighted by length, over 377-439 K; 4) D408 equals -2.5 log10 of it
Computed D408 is -0.24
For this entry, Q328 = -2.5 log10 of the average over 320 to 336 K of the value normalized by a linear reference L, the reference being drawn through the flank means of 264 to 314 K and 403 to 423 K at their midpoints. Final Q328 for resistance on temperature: 0.23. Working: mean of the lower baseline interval 20.5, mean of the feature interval 19.1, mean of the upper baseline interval 30.5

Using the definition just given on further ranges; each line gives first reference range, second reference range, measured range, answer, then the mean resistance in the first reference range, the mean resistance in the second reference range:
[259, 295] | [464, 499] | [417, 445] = -0.20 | 21.8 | 24.9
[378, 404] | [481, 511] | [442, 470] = -0.03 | 26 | 23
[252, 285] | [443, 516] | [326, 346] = 0.13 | 22.5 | 24.2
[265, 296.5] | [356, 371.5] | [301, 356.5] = 0.12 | 21.5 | 24.5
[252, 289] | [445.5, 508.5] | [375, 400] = -0.08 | 22.2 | 24.3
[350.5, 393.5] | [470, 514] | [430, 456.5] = -0.10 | 24.4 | 23.8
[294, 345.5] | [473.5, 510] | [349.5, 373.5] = -0.20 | 19.6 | 23.6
